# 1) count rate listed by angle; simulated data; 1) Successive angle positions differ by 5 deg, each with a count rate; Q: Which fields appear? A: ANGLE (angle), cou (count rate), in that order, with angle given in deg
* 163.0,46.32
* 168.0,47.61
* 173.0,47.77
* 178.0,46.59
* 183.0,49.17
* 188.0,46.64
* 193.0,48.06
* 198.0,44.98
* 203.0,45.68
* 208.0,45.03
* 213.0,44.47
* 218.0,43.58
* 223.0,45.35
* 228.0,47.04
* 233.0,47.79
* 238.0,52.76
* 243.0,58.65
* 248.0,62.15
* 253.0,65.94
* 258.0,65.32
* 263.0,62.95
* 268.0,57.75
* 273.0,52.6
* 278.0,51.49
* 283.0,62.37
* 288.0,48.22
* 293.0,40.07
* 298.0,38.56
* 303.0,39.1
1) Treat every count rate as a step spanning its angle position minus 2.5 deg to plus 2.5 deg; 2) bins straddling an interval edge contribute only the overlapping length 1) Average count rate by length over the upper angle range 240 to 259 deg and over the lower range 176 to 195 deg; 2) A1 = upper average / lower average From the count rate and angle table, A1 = 1.31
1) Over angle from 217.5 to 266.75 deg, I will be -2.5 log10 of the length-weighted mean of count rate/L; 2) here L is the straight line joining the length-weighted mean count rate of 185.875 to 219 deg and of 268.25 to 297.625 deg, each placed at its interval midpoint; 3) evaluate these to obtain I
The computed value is -0.16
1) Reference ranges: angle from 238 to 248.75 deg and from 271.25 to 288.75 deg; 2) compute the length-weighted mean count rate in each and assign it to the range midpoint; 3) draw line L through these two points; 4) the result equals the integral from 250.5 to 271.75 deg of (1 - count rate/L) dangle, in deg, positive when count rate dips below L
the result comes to -2.3 deg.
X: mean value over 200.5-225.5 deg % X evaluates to 44.8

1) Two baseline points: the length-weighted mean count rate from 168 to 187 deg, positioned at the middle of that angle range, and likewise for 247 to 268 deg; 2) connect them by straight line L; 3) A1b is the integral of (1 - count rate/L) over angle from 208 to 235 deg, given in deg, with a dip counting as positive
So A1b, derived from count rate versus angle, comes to 5.2 deg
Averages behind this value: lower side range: 47.7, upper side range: 63.5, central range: 45.5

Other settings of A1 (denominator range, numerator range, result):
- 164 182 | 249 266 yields 1.36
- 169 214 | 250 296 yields 1.21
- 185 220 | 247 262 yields 1.42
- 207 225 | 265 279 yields 1.22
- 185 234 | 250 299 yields 1.20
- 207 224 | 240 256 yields 1.39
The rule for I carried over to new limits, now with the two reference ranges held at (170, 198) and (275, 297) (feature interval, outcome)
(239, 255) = -0.245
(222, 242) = -0.016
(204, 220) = 0.083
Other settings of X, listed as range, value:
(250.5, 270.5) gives 63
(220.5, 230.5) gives 46.2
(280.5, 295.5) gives 50.2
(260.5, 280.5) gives 56.2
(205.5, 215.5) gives 44.8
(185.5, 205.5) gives 46.3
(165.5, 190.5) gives 47.6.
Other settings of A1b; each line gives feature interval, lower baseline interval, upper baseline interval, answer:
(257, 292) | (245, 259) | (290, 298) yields -3.46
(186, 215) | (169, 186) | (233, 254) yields 3.09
